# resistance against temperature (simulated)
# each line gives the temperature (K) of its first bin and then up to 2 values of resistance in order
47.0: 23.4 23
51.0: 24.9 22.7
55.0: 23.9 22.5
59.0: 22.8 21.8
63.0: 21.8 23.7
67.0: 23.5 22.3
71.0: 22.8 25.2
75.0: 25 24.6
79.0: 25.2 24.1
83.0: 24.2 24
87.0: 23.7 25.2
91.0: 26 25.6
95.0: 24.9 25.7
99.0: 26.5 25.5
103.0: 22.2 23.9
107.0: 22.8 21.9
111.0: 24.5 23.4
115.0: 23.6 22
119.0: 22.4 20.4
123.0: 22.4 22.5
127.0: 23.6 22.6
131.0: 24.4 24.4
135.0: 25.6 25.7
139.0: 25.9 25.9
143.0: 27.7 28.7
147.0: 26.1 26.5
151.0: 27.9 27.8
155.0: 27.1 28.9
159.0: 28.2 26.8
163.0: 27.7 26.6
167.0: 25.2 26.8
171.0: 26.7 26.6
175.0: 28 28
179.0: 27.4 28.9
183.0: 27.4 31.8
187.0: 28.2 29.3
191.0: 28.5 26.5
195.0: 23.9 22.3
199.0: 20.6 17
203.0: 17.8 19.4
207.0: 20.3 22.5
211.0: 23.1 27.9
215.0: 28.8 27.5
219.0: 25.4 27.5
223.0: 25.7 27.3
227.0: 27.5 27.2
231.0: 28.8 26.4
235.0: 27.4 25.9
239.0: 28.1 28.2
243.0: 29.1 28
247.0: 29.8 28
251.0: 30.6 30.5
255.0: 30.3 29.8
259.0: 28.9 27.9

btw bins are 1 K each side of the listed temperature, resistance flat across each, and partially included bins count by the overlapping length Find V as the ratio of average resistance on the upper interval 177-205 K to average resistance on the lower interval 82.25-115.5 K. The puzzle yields 1.0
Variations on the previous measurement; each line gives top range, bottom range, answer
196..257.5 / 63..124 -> 1.09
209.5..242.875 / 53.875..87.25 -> 1.15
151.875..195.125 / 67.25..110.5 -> 1.14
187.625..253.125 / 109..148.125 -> 1.07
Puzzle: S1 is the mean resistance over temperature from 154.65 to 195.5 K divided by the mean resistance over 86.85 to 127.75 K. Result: 1.2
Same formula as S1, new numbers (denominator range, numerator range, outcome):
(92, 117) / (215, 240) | 1.12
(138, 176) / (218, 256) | 1.03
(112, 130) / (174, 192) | 1.27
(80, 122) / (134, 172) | 1.13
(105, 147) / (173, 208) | 1.04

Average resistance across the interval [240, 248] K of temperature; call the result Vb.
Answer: 28.8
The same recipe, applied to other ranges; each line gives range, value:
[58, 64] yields 22.1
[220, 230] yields 27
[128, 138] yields 24.5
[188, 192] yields 28.9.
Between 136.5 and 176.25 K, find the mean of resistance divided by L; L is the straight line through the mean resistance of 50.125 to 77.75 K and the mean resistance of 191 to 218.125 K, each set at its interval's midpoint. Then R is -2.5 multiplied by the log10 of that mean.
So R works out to -0.167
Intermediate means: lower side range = 23.4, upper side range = 23.1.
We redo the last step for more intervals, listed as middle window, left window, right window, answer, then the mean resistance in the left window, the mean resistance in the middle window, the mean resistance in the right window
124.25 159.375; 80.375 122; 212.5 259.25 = -0.04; 23.9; 26.1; 28.1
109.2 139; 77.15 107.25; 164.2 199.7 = 0.09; 24.7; 23.4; 26.9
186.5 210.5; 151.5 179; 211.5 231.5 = 0.19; 27.3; 22.9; 27.2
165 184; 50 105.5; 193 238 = -0.12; 24.1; 27.2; 24.6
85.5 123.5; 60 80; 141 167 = 0.06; 23.6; 23.8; 27.4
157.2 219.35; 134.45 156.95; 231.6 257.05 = 0.08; 26.9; 25.7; 28.6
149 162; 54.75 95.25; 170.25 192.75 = -0.02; 23.9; 27.7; 28.2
